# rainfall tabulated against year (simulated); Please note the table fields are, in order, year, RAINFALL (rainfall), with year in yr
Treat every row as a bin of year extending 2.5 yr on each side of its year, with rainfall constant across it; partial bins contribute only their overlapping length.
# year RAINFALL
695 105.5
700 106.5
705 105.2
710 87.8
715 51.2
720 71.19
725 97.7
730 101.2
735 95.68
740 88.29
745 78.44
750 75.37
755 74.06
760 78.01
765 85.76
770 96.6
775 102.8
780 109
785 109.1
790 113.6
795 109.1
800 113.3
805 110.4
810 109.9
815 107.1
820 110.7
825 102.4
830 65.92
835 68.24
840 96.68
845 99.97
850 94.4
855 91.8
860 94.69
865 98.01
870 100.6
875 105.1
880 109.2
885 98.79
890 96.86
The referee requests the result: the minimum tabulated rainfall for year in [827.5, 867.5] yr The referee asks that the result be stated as 65.92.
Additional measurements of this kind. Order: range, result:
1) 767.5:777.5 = 96.6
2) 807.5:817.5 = 107.1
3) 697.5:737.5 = 51.2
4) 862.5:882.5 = 98.01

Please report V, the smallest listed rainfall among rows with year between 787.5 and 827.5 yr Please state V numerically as 102.4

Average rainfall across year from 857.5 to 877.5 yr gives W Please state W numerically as 99.6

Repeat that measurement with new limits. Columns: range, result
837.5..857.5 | 95.7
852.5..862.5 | 93.2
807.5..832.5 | 99.2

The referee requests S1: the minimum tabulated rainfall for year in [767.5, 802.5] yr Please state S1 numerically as 96.6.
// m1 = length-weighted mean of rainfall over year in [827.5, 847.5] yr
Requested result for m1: 82.7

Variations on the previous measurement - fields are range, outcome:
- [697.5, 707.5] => 106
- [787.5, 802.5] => 112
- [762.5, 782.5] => 98.5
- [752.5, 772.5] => 83.6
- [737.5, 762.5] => 78.8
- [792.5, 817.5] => 110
